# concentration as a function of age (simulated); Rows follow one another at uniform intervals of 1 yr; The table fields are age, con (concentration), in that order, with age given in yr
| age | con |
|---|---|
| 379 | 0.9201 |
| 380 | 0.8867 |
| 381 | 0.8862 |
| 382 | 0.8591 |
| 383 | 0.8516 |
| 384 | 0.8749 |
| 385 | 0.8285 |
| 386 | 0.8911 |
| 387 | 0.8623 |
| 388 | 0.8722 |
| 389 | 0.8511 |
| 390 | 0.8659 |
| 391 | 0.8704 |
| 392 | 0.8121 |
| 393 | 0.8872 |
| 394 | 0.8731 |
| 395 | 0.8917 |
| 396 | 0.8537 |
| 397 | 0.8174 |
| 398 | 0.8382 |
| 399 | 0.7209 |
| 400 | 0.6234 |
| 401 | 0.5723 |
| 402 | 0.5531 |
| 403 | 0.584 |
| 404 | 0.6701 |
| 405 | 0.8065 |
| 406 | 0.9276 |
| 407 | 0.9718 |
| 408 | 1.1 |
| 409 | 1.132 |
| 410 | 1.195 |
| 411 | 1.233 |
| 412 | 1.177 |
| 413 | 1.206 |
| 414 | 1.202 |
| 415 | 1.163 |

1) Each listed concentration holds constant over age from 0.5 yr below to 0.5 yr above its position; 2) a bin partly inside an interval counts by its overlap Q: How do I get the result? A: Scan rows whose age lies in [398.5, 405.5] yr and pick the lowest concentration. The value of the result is 0.5531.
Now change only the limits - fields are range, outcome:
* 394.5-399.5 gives 0.7209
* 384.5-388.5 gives 0.8285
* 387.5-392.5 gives 0.8121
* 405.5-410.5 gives 0.9276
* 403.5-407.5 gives 0.6701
